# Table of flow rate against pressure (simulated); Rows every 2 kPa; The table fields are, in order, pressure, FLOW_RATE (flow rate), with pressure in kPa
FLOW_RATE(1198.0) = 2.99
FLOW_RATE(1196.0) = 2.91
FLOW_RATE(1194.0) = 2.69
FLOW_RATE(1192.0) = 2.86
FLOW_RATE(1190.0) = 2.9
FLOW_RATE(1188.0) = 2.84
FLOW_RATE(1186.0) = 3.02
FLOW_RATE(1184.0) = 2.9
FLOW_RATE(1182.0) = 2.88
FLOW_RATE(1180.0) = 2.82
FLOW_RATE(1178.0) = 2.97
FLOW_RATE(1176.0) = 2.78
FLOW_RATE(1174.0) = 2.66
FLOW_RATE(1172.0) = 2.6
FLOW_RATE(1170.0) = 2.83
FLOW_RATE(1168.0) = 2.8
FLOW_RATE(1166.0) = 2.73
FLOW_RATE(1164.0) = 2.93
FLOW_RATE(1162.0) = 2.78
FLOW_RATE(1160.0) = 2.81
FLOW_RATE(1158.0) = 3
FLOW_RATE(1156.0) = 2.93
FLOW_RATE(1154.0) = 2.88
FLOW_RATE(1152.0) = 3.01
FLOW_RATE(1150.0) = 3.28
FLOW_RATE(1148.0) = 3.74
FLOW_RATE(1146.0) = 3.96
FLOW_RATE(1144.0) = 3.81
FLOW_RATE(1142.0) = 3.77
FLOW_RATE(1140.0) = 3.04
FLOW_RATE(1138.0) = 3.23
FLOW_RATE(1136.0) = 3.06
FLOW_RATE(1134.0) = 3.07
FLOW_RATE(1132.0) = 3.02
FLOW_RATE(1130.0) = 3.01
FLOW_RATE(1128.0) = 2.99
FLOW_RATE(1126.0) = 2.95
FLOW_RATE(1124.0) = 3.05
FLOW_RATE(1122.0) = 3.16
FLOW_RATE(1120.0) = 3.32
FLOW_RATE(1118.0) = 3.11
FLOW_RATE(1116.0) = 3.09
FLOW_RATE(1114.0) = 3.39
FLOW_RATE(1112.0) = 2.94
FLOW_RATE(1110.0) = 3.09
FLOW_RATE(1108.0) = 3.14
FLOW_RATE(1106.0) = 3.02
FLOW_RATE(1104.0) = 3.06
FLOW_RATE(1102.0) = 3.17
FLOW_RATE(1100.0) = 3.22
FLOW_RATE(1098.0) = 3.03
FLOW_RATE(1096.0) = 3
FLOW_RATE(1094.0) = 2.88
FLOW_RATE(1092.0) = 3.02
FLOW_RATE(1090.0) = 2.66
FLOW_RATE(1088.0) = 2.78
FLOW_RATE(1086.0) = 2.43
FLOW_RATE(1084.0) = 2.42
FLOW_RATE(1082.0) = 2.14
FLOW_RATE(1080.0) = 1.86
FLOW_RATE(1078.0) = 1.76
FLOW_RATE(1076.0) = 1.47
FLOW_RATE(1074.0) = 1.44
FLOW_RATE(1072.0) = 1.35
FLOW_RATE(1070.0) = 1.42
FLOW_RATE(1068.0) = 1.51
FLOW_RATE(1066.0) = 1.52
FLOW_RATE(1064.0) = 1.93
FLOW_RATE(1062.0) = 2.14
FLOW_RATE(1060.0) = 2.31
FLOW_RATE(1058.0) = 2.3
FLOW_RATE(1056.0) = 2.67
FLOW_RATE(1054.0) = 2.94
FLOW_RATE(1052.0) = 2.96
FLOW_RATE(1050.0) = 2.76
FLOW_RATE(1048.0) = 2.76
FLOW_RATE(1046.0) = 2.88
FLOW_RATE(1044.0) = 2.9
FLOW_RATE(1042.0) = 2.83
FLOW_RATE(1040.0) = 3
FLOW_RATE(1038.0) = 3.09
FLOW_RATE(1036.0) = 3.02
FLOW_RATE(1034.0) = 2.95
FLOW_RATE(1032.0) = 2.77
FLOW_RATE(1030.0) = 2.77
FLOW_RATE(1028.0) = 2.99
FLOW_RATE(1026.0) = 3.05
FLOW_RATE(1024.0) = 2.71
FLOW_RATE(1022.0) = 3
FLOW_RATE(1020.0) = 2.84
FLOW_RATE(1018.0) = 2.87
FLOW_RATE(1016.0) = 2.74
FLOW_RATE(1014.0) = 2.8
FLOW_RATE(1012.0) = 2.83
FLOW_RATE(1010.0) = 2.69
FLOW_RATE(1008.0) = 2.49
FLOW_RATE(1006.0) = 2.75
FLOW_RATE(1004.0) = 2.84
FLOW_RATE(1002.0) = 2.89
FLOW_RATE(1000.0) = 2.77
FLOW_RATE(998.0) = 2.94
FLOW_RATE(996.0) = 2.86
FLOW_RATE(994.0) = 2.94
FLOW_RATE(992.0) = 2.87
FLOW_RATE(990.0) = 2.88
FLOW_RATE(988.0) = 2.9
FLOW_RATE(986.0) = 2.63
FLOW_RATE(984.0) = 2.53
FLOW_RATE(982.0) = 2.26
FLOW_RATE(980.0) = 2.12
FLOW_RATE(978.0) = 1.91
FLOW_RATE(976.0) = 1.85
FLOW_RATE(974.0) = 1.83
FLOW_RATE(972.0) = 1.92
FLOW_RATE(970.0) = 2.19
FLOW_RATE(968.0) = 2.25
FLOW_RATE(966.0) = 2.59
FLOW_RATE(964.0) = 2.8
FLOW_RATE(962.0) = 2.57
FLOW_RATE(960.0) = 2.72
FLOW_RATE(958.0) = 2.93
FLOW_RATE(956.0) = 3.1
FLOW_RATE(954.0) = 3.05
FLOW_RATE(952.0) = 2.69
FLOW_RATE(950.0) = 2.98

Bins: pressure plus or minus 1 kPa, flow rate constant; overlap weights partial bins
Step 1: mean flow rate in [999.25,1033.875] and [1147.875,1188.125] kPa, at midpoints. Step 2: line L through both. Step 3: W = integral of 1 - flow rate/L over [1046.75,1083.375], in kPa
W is 9.8 kPa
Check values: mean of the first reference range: 2.82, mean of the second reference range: 2.9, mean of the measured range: 2.08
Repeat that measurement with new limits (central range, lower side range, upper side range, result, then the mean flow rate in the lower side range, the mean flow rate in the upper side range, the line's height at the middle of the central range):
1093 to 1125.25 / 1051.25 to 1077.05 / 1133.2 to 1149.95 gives -3.1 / 1.99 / 3.45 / 2.84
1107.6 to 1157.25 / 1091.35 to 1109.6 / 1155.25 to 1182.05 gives -4.3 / 3.06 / 2.82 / 2.95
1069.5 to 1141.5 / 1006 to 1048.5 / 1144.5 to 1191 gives 3.9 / 2.85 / 2.97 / 2.92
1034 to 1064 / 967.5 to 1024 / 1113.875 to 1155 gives 1.0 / 2.59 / 3.23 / 2.84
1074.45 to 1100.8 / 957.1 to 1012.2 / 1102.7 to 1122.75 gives 4.7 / 2.56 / 3.13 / 3.02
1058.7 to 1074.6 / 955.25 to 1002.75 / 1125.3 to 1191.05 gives 6.1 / 2.55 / 3.03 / 2.78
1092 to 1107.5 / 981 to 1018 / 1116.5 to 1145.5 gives 0.2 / 2.76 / 3.2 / 3.09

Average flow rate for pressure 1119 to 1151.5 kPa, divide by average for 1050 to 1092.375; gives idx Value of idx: 1.53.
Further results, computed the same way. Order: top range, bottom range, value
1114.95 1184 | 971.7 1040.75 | 1.13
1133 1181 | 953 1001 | 1.20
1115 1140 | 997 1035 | 1.09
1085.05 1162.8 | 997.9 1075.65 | 1.20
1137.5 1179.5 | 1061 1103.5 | 1.36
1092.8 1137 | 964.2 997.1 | 1.27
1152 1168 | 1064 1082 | 1.80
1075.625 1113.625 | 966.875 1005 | 1.09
